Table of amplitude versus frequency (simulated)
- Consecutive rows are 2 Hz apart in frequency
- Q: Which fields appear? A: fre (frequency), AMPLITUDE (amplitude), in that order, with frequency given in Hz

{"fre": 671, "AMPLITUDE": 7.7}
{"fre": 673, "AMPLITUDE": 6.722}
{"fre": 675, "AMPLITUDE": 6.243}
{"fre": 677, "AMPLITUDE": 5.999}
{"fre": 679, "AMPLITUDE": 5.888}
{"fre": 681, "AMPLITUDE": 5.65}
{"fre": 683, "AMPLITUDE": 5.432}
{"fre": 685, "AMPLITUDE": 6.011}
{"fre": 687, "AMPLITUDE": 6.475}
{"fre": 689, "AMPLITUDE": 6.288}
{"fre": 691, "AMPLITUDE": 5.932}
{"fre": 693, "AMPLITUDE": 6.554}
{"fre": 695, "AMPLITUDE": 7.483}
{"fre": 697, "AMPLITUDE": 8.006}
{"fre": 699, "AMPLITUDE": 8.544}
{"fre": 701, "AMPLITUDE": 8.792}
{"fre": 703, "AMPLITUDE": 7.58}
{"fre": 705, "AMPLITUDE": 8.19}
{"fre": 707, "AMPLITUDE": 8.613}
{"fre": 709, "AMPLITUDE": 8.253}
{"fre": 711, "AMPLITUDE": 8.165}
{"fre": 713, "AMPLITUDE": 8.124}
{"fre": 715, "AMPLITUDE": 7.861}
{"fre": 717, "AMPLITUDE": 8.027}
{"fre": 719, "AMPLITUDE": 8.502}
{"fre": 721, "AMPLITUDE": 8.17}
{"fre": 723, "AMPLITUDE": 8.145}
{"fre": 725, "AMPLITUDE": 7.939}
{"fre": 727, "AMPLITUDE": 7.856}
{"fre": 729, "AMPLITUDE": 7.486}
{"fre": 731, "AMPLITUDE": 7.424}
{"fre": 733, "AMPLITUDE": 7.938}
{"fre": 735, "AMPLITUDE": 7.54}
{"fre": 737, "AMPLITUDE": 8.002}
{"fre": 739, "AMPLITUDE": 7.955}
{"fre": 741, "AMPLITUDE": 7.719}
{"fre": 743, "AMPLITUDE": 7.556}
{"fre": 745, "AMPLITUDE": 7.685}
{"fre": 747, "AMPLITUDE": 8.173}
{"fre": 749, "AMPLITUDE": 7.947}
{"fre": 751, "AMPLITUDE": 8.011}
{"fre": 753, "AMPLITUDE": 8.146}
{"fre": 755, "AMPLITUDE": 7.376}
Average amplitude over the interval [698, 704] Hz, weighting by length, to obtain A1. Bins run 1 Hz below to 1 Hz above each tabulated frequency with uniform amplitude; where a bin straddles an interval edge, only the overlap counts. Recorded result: 8.31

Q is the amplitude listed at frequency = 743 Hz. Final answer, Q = 7.556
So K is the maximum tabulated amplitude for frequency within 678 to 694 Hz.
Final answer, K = 6.554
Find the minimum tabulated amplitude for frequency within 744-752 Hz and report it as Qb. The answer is 7.685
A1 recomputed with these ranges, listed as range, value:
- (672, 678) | 6.32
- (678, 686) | 5.75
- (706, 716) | 8.2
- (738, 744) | 7.74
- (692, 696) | 7.02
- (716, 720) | 8.26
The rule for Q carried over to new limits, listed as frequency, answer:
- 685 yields 6.011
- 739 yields 7.955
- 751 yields 8.011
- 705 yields 8.19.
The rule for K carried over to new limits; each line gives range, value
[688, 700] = 8.544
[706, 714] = 8.613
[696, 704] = 8.792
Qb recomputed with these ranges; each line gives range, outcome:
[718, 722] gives 8.17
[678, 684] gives 5.432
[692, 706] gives 6.554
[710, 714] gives 8.124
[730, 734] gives 7.424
